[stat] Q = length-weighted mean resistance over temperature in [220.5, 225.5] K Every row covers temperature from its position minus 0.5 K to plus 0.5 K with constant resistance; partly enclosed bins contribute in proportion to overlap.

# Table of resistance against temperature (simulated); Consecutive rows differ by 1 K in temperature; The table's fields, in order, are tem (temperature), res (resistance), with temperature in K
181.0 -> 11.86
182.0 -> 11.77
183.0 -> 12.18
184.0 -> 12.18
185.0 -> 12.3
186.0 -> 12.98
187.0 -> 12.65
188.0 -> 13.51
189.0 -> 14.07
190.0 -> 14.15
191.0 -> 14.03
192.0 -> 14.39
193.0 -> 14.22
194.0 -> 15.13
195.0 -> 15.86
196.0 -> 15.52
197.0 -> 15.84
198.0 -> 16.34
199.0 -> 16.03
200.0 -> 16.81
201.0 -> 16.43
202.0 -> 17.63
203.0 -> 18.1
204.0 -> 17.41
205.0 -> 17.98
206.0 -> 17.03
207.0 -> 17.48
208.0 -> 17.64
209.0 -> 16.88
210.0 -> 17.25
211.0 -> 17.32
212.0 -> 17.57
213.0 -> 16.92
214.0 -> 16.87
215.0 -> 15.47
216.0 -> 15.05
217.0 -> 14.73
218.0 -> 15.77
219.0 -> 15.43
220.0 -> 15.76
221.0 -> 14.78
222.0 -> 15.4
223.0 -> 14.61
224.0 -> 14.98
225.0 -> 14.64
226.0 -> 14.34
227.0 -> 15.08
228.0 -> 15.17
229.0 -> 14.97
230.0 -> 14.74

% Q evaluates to 14.9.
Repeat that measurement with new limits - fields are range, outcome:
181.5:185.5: 12.1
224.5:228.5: 14.8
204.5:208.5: 17.5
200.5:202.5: 17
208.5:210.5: 17.1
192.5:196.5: 15.2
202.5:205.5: 17.8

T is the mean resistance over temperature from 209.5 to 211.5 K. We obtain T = 17.3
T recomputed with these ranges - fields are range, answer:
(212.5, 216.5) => 16.1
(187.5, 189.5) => 13.8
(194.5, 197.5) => 15.7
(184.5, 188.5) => 12.9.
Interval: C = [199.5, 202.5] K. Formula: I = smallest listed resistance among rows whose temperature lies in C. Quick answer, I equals 16.43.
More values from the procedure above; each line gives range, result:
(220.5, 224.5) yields 14.61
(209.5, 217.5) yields 14.73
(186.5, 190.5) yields 12.65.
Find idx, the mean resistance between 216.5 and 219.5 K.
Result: 15.3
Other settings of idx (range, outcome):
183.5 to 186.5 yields 12.5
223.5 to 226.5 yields 14.7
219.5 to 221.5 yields 15.3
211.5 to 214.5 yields 17.1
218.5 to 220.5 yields 15.6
